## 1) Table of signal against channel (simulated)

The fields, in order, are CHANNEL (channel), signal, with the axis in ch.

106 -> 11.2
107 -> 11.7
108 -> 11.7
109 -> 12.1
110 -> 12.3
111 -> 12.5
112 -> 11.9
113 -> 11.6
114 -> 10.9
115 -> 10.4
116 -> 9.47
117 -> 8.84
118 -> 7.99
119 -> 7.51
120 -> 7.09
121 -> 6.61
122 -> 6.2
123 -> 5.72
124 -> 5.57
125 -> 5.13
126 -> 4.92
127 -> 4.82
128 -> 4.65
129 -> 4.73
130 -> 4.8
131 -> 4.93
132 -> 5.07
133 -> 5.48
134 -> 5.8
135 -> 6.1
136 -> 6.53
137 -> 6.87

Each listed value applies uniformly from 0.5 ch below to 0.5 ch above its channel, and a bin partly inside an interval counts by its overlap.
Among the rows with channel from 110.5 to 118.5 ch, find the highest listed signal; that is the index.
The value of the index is 12.5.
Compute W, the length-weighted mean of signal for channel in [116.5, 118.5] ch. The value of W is 8.41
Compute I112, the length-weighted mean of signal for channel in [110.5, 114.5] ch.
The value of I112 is 11.7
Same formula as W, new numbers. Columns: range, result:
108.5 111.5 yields 12.3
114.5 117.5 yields 9.57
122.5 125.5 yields 5.47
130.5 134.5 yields 5.32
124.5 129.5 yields 4.85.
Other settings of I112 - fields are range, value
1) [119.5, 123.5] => 6.4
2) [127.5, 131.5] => 4.78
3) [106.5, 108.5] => 11.7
